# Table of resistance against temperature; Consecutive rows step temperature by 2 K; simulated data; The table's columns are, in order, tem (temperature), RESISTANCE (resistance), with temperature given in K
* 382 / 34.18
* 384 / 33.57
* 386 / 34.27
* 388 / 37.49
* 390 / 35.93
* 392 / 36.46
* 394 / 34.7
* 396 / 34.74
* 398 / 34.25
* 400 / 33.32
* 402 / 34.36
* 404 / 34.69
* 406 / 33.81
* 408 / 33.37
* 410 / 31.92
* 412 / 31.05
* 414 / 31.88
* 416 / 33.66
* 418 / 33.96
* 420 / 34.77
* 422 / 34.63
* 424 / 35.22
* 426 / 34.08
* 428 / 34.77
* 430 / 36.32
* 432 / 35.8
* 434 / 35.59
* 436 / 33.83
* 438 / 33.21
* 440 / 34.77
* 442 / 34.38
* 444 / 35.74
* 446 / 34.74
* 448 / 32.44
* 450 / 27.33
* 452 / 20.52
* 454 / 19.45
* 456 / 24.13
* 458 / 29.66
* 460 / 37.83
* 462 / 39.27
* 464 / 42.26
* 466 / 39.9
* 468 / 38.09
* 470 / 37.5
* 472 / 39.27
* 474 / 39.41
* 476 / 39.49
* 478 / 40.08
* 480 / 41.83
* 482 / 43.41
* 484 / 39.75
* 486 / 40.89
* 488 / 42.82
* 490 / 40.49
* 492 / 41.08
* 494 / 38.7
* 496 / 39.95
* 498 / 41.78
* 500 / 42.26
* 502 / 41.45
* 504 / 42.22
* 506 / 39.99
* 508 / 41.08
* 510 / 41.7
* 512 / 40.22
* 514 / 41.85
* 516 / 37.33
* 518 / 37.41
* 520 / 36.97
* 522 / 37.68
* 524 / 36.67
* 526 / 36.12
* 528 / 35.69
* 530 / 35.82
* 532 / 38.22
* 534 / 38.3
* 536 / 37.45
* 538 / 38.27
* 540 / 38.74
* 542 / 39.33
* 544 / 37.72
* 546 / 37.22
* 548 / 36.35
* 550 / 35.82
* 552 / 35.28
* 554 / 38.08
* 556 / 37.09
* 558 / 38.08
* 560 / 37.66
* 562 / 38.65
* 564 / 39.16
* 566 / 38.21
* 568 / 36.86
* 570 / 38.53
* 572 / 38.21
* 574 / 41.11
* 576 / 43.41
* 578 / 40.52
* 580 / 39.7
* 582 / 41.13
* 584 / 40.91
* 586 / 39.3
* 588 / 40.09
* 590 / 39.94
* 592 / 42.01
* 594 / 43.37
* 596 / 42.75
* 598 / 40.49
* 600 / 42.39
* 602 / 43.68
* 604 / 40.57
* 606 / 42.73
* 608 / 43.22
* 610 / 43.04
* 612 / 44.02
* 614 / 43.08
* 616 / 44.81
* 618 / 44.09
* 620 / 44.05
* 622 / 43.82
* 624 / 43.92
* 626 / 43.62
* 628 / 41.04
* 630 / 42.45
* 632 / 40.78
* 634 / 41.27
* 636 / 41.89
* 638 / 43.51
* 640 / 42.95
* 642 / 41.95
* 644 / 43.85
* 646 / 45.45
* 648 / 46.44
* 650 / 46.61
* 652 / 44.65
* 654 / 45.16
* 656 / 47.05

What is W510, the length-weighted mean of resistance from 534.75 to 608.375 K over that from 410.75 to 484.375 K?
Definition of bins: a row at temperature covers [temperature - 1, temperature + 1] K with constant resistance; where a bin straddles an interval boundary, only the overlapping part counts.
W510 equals 1.14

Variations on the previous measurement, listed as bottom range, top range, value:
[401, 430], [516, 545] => 1.11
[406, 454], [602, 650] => 1.31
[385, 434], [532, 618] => 1.16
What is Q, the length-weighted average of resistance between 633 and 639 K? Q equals 42.2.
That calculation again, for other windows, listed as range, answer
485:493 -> 41.3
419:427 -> 34.7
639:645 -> 42.9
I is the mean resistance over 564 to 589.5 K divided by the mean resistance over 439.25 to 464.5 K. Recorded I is 1.26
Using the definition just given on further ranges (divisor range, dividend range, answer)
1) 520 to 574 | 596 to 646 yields 1.14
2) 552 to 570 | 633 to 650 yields 1.15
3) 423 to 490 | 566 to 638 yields 1.17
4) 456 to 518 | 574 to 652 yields 1.07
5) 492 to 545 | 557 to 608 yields 1.04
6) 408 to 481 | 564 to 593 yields 1.16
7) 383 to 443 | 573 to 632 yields 1.23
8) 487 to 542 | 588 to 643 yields 1.08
